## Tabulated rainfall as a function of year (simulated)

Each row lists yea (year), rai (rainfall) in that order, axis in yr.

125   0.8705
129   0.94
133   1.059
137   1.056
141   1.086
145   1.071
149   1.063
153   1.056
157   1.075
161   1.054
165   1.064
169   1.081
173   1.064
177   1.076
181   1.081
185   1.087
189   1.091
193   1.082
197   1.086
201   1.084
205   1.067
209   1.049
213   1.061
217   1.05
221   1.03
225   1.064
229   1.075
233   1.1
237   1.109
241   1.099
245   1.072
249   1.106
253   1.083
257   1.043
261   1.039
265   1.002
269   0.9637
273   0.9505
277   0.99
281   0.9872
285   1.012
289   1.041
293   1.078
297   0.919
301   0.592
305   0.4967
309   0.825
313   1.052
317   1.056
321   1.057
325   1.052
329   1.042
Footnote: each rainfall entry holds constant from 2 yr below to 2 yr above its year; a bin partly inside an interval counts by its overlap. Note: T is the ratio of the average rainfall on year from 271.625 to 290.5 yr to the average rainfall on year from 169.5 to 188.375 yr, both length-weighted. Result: 0.92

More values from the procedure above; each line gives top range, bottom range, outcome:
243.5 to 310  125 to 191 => 0.90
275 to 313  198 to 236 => 0.84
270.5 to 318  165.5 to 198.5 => 0.85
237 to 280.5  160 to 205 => 0.96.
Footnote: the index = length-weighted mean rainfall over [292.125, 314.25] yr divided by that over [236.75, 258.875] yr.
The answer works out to 0.7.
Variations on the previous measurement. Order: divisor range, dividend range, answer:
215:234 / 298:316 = 0.72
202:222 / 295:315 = 0.74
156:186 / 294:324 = 0.81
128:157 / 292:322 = 0.83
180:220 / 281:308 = 0.81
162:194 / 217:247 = 1.00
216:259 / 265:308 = 0.84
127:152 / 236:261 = 1.03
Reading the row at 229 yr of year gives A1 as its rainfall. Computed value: 1.075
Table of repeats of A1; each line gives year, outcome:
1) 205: 1.067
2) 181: 1.081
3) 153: 1.056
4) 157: 1.075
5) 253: 1.083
